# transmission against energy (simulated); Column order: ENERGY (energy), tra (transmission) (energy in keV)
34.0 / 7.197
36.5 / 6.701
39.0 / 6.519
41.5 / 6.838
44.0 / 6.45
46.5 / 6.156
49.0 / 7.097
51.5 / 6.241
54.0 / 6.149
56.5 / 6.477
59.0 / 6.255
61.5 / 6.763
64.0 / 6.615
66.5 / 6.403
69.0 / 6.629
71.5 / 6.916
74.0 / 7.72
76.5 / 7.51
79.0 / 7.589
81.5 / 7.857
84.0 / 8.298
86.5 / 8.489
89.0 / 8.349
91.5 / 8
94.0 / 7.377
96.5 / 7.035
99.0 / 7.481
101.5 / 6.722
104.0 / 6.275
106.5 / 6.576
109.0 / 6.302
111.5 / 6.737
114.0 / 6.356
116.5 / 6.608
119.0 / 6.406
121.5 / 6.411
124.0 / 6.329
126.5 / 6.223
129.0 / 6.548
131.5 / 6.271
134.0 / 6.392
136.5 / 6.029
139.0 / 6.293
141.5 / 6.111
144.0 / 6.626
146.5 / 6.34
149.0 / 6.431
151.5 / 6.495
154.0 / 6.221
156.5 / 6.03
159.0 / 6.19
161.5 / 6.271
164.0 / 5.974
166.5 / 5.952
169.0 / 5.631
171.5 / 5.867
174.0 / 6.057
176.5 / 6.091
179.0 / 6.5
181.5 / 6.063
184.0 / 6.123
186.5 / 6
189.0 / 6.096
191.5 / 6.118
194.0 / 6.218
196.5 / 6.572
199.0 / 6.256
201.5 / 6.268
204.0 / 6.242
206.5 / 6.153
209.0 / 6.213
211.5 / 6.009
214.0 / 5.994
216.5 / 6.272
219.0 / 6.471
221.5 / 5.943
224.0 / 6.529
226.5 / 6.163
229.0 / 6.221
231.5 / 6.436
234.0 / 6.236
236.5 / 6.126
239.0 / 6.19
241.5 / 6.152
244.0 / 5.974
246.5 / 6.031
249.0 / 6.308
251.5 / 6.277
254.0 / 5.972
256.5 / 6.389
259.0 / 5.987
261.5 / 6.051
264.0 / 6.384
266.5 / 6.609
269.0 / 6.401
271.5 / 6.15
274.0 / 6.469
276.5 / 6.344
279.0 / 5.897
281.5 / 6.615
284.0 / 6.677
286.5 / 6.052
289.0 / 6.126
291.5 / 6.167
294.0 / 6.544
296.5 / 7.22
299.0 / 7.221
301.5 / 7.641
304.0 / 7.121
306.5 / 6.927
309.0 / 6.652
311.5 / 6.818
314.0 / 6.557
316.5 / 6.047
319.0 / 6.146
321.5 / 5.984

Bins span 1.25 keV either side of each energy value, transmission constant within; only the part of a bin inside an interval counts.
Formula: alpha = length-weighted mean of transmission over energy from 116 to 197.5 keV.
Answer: 6.22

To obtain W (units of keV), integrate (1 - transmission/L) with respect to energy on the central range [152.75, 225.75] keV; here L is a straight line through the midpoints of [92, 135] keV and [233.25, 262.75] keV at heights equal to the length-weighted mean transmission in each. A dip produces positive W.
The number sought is 2.3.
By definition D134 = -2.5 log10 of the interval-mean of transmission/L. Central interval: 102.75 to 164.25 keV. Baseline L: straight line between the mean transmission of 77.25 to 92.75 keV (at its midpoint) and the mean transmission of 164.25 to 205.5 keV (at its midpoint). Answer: 0.125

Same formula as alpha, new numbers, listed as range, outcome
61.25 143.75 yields 6.9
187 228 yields 6.22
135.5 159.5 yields 6.28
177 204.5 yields 6.22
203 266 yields 6.19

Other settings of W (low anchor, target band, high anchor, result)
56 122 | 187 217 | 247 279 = 1.6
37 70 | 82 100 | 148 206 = -4.1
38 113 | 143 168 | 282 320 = 2.3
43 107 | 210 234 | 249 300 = 1.2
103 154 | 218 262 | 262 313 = 2.3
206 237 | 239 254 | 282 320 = 0.5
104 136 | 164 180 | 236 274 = 0.8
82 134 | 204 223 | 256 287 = 1.1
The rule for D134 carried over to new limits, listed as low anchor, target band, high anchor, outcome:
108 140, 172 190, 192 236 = 0.03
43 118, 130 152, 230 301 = 0.07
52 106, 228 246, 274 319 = 0.10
